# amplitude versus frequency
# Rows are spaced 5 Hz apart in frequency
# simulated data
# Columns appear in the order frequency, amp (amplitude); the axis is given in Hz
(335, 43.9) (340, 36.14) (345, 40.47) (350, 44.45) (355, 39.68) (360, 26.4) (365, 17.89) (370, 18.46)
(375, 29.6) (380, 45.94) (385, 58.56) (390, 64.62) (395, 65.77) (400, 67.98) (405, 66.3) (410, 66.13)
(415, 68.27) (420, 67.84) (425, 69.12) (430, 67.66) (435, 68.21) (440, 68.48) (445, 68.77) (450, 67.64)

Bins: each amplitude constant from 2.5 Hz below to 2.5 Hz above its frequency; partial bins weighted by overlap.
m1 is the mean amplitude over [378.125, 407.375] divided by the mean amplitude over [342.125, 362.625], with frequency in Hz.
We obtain 1.64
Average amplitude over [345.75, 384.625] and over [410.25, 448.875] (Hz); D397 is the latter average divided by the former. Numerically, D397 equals 2.03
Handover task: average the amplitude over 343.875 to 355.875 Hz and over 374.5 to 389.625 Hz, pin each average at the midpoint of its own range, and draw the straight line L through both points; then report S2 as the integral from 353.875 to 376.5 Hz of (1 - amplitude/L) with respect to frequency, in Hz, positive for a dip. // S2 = 9.9 Hz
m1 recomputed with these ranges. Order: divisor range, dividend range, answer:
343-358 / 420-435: 1.66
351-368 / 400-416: 2.30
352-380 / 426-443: 2.40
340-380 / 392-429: 2.09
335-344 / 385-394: 1.62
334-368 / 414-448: 1.96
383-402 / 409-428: 1.06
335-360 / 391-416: 1.70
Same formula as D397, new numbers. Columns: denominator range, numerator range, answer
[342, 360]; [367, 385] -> 0.88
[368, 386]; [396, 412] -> 1.80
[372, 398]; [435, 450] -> 1.30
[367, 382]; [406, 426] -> 2.22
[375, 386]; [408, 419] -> 1.46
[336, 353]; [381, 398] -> 1.52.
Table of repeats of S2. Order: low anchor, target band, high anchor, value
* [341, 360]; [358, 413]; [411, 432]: 6.82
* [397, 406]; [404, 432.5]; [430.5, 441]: 0.03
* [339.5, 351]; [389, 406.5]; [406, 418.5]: -1.42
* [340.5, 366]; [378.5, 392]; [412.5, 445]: -2.10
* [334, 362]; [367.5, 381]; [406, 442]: 5.34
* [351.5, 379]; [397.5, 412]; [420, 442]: -4.07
